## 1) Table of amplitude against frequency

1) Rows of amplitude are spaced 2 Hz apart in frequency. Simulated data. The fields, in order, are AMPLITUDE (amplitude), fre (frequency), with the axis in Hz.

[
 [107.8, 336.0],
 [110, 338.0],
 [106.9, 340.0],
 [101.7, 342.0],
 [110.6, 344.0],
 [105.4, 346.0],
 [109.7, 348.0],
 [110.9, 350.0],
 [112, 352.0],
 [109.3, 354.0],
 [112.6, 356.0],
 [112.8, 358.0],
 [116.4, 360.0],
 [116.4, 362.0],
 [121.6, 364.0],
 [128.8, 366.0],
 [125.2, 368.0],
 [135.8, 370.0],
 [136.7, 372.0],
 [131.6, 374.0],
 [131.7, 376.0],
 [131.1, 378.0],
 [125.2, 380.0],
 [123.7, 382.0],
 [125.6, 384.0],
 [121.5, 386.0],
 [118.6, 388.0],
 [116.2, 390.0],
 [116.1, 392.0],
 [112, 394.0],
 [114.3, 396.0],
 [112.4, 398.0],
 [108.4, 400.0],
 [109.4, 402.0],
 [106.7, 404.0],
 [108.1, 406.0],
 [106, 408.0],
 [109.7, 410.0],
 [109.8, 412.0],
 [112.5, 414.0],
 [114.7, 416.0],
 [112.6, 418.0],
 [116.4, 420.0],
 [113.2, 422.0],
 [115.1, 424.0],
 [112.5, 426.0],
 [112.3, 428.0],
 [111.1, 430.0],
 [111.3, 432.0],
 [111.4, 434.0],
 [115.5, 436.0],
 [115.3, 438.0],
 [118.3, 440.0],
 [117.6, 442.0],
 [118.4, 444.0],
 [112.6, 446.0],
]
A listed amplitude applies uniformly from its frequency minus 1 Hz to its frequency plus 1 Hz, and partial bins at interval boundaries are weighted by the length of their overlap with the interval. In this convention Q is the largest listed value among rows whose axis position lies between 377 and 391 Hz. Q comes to 131.1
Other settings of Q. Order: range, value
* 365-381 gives 136.7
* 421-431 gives 115.1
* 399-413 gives 109.8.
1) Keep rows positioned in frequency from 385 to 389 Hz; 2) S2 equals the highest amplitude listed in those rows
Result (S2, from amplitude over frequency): 121.5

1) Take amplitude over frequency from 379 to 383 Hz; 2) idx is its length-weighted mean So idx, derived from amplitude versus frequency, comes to 124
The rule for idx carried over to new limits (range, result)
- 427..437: 112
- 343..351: 109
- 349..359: 112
